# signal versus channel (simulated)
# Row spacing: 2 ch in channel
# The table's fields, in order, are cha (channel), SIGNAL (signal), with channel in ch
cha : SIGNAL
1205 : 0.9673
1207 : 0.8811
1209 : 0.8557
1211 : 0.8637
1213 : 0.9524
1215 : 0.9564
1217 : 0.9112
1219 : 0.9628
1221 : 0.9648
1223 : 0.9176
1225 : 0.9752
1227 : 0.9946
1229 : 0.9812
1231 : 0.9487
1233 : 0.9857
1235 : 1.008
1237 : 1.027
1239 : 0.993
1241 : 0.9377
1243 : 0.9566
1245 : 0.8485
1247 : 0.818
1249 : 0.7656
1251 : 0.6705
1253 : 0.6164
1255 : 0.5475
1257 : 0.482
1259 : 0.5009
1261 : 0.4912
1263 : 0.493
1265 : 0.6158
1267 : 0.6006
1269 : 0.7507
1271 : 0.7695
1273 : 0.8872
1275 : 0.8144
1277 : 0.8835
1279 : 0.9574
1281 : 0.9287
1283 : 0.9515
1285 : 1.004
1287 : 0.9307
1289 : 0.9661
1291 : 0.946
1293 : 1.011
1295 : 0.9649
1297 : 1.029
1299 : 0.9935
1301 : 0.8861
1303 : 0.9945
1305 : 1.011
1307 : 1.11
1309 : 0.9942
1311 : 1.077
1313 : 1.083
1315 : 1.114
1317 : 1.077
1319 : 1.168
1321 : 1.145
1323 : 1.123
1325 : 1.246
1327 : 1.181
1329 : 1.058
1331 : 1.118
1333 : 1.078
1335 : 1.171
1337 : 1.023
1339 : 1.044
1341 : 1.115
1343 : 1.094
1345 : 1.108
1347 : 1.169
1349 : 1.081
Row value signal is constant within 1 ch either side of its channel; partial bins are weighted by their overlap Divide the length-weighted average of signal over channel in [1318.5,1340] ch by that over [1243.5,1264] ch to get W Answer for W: 1.8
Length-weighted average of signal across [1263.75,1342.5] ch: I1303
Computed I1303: 0.994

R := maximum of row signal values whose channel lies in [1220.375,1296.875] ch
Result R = 1.027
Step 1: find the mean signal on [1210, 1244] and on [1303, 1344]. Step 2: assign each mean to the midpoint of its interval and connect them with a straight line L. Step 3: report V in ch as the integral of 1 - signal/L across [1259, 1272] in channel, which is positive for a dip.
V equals 5.19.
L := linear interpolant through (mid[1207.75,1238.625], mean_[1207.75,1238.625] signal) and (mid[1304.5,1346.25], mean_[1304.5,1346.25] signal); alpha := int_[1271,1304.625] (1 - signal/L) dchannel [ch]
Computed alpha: 3.40 ch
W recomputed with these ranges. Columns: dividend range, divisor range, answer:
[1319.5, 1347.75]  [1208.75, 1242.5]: 1.17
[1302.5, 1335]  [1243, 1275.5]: 1.64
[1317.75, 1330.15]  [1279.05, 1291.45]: 1.21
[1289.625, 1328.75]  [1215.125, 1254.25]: 1.17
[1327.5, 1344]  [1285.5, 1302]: 1.13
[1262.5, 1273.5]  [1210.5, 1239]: 0.71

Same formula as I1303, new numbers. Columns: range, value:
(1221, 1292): 0.83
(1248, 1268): 0.578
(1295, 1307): 0.992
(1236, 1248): 0.93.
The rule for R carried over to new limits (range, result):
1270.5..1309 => 1.11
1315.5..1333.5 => 1.246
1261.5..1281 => 0.9574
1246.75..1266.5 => 0.818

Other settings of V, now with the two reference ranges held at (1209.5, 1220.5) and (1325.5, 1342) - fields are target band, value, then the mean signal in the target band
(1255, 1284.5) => 8.4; 0.722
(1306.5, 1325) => -0.5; 1.11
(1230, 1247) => 0.1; 0.955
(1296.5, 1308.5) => 0.6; 1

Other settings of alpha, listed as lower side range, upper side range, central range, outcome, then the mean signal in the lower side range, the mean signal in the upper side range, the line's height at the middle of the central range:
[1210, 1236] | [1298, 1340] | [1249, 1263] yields 6.1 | 0.956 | 1.08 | 0.999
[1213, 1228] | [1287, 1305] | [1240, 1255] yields 2.7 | 0.955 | 0.974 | 0.961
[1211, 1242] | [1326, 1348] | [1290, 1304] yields 1.1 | 0.964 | 1.11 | 1.05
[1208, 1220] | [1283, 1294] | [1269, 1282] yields 1.3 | 0.917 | 0.97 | 0.961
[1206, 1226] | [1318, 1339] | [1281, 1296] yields 1.3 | 0.924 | 1.13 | 1.05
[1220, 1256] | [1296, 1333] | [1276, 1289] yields 0.7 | 0.886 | 1.08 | 0.998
